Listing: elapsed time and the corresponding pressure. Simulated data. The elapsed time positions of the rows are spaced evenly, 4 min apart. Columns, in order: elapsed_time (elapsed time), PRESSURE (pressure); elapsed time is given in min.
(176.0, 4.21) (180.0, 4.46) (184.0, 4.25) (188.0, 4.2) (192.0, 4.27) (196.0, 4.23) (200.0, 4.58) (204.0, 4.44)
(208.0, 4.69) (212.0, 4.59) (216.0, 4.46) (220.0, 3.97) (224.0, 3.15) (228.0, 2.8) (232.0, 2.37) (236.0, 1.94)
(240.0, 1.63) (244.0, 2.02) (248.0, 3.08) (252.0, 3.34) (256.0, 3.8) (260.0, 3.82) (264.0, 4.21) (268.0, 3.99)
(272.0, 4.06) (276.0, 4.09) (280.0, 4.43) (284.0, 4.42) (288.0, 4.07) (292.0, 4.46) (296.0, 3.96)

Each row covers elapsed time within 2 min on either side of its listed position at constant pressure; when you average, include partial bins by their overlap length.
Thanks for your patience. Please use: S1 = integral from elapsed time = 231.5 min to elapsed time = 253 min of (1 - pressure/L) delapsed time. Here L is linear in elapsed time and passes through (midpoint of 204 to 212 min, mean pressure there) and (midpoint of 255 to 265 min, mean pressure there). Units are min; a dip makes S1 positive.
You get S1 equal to 9.3 min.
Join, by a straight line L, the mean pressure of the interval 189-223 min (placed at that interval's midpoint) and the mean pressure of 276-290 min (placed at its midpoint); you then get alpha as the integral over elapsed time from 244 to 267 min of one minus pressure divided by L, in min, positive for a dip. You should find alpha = 4.2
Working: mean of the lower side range 4.36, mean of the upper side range 4.28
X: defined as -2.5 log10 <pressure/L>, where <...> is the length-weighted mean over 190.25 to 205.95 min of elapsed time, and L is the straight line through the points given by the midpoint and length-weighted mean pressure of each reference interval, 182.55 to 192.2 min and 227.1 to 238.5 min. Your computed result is -0.17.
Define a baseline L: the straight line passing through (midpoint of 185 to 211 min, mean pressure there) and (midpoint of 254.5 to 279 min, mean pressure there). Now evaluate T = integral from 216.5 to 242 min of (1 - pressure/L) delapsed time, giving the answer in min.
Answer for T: 9.0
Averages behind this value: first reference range 4.4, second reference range 4.02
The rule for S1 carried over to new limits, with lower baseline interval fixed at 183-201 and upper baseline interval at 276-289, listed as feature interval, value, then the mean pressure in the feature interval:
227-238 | 5.03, 2.33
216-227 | 1.64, 3.65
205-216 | -0.76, 4.59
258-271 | 0.85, 4.01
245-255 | 2.66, 3.15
